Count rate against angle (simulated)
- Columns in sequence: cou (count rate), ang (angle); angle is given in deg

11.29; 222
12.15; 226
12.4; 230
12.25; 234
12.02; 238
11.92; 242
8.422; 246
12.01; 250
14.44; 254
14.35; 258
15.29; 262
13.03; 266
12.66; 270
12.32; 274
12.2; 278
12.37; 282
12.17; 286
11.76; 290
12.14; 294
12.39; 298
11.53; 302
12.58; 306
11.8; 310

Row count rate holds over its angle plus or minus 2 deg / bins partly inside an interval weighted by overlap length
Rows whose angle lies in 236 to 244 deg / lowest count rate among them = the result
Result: 11.92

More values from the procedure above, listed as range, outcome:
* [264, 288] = 12.17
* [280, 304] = 11.53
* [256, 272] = 12.66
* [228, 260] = 8.422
